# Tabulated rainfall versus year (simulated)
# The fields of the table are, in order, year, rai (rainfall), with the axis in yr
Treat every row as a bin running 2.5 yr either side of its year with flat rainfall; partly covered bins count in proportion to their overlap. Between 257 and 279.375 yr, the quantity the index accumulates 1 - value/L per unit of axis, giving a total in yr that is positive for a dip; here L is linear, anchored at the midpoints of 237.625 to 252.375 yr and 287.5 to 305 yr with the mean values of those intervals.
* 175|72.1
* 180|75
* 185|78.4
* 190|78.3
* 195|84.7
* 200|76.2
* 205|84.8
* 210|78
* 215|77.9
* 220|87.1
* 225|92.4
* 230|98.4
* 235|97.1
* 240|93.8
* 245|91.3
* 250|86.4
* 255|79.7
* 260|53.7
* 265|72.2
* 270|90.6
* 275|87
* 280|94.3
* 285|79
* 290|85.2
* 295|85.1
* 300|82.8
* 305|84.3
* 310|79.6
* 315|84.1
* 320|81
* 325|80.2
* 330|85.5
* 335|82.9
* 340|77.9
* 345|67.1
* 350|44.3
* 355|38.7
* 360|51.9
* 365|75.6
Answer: 2.57 yr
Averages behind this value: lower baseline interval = 90.5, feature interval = 77.5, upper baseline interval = 84.4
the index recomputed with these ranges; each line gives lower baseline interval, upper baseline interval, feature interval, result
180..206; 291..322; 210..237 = -2.9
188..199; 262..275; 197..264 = -2.4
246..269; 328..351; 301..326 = -2.8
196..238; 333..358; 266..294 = -4.5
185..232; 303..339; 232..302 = -1.1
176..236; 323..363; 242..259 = -1.2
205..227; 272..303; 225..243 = -2.5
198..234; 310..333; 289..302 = -0.2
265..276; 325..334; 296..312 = 0.3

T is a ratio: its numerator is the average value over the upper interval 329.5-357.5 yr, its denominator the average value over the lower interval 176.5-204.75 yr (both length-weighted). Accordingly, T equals 0.8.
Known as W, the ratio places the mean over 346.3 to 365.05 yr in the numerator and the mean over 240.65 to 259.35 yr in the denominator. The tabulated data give 0.6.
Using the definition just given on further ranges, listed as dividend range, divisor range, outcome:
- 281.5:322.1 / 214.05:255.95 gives 0.92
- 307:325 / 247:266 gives 1.11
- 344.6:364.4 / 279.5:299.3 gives 0.60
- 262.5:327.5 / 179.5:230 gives 1.01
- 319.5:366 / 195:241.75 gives 0.78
